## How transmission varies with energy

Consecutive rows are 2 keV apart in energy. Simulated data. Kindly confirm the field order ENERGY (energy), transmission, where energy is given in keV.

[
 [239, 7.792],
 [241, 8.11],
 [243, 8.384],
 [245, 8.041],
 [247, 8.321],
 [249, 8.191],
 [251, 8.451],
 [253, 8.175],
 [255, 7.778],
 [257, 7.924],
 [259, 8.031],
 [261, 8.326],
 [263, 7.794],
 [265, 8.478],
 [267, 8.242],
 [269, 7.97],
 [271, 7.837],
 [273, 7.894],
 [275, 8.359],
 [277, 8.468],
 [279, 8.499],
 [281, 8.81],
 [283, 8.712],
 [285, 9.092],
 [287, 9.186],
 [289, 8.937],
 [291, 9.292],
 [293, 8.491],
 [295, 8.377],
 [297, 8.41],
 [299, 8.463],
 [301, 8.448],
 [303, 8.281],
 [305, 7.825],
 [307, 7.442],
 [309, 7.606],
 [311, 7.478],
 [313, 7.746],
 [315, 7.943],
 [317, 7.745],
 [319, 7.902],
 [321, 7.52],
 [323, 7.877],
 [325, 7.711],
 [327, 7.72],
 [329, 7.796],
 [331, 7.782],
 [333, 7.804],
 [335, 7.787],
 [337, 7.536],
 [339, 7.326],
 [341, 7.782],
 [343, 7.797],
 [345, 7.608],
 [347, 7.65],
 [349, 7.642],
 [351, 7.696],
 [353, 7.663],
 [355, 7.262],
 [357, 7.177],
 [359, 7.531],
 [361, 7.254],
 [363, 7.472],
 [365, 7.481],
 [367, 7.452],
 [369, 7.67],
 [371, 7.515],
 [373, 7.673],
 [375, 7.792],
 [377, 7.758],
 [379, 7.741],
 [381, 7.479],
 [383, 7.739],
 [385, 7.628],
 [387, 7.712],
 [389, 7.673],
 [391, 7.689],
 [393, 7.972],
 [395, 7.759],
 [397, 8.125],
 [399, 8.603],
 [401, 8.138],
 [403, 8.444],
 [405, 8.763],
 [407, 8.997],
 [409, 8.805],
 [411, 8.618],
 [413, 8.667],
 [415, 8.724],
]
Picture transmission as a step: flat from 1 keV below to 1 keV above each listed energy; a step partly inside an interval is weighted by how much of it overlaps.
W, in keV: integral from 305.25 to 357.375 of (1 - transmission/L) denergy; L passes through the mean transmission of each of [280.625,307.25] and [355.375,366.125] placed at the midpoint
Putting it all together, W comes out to 1.6 keV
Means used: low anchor 8.58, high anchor 7.38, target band 7.66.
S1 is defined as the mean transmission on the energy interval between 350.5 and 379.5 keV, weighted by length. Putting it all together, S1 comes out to 7.54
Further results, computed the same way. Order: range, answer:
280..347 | 8.06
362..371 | 7.52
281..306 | 8.63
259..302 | 8.47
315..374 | 7.62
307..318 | 7.68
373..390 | 7.69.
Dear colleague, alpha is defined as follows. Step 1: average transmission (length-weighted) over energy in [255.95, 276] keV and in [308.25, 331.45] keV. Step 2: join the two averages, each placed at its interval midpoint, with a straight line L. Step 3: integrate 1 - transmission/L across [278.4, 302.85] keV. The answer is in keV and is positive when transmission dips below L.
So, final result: -2.4 keV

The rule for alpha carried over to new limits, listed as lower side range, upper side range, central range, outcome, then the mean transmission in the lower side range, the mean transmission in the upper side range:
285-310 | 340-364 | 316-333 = 0.5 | 8.42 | 7.54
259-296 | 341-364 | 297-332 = 0.7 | 8.47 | 7.53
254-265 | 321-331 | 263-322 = -2.7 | 8.02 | 7.75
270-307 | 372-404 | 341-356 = 0.9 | 8.49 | 7.87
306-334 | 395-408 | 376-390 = 1.0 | 7.72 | 8.45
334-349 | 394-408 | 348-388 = 2.1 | 7.64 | 8.4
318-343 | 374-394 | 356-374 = 0.6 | 7.72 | 7.72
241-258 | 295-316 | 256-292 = -1.6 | 8.16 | 7.98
